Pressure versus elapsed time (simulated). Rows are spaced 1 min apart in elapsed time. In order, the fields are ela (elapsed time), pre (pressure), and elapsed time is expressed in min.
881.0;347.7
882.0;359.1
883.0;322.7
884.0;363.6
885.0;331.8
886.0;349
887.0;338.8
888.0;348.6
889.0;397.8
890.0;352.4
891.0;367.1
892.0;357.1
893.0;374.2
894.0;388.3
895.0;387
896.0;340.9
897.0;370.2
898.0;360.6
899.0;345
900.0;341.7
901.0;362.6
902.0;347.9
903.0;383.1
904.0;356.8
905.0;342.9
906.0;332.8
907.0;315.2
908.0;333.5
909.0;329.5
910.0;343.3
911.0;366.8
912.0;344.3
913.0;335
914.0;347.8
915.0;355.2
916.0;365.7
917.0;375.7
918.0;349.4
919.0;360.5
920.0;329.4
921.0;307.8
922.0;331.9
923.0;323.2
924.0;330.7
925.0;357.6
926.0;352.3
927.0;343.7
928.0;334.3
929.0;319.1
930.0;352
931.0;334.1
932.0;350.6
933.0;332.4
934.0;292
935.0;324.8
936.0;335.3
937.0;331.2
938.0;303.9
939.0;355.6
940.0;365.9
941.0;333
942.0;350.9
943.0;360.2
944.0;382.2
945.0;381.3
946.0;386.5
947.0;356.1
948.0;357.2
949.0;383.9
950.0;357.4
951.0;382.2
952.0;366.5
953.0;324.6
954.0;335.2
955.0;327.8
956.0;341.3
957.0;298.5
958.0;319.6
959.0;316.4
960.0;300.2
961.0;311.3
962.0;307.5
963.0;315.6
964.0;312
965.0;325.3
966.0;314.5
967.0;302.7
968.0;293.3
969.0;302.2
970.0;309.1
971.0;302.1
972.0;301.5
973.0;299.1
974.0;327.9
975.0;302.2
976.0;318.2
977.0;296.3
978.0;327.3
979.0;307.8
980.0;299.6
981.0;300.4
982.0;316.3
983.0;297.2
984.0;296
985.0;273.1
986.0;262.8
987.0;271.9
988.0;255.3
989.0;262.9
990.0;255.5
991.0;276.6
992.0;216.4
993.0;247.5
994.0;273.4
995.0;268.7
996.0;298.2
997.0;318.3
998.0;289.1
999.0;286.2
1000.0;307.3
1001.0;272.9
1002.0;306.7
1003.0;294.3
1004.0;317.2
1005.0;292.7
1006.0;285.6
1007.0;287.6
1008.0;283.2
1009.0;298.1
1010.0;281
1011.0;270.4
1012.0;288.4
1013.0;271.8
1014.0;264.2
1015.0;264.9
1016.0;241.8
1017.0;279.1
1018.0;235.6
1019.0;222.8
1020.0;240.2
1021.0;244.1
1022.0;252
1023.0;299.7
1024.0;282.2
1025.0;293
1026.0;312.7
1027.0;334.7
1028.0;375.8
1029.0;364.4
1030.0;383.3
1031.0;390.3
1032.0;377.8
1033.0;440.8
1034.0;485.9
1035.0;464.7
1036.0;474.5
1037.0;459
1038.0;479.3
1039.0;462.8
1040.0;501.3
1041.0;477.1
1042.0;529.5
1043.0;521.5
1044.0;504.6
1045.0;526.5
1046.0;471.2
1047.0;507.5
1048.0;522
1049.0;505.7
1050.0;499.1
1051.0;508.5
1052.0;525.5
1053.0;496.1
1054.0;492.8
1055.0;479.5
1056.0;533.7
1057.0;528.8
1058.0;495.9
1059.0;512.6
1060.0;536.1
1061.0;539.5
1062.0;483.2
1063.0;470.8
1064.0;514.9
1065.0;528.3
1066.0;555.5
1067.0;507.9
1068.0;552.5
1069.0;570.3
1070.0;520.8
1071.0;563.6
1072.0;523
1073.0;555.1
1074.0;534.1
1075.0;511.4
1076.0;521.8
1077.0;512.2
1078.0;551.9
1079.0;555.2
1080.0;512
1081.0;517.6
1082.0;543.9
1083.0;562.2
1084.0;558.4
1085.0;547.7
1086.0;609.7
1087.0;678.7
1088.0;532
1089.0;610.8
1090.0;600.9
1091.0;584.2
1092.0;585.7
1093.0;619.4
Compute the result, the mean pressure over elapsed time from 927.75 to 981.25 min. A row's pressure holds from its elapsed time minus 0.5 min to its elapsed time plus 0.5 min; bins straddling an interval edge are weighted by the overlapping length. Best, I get 329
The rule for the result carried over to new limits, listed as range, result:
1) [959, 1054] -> 339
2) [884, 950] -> 349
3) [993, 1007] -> 291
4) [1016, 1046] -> 386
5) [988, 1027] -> 276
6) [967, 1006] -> 291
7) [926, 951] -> 348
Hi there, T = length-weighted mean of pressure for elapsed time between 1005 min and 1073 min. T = 421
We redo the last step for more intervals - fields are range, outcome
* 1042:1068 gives 512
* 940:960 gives 350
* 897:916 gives 348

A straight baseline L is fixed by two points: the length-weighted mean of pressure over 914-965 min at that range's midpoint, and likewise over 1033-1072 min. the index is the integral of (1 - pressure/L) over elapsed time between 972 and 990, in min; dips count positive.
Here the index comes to 4.8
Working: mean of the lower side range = 340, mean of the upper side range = 507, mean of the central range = 294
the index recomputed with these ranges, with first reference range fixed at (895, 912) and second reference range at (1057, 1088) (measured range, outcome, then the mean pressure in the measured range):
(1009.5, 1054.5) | 9.5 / 392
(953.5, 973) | 4.9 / 312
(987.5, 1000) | 4.9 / 272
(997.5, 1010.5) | 4.8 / 292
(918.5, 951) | 3.3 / 345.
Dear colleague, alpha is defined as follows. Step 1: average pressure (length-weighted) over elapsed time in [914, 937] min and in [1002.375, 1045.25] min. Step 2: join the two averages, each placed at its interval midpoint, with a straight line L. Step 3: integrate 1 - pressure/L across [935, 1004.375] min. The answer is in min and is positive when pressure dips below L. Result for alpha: 6.31 min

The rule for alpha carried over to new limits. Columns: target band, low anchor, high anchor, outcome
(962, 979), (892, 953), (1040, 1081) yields 4.1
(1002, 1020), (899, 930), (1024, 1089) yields 6.9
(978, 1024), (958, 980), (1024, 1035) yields 8.8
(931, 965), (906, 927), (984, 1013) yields -2.2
